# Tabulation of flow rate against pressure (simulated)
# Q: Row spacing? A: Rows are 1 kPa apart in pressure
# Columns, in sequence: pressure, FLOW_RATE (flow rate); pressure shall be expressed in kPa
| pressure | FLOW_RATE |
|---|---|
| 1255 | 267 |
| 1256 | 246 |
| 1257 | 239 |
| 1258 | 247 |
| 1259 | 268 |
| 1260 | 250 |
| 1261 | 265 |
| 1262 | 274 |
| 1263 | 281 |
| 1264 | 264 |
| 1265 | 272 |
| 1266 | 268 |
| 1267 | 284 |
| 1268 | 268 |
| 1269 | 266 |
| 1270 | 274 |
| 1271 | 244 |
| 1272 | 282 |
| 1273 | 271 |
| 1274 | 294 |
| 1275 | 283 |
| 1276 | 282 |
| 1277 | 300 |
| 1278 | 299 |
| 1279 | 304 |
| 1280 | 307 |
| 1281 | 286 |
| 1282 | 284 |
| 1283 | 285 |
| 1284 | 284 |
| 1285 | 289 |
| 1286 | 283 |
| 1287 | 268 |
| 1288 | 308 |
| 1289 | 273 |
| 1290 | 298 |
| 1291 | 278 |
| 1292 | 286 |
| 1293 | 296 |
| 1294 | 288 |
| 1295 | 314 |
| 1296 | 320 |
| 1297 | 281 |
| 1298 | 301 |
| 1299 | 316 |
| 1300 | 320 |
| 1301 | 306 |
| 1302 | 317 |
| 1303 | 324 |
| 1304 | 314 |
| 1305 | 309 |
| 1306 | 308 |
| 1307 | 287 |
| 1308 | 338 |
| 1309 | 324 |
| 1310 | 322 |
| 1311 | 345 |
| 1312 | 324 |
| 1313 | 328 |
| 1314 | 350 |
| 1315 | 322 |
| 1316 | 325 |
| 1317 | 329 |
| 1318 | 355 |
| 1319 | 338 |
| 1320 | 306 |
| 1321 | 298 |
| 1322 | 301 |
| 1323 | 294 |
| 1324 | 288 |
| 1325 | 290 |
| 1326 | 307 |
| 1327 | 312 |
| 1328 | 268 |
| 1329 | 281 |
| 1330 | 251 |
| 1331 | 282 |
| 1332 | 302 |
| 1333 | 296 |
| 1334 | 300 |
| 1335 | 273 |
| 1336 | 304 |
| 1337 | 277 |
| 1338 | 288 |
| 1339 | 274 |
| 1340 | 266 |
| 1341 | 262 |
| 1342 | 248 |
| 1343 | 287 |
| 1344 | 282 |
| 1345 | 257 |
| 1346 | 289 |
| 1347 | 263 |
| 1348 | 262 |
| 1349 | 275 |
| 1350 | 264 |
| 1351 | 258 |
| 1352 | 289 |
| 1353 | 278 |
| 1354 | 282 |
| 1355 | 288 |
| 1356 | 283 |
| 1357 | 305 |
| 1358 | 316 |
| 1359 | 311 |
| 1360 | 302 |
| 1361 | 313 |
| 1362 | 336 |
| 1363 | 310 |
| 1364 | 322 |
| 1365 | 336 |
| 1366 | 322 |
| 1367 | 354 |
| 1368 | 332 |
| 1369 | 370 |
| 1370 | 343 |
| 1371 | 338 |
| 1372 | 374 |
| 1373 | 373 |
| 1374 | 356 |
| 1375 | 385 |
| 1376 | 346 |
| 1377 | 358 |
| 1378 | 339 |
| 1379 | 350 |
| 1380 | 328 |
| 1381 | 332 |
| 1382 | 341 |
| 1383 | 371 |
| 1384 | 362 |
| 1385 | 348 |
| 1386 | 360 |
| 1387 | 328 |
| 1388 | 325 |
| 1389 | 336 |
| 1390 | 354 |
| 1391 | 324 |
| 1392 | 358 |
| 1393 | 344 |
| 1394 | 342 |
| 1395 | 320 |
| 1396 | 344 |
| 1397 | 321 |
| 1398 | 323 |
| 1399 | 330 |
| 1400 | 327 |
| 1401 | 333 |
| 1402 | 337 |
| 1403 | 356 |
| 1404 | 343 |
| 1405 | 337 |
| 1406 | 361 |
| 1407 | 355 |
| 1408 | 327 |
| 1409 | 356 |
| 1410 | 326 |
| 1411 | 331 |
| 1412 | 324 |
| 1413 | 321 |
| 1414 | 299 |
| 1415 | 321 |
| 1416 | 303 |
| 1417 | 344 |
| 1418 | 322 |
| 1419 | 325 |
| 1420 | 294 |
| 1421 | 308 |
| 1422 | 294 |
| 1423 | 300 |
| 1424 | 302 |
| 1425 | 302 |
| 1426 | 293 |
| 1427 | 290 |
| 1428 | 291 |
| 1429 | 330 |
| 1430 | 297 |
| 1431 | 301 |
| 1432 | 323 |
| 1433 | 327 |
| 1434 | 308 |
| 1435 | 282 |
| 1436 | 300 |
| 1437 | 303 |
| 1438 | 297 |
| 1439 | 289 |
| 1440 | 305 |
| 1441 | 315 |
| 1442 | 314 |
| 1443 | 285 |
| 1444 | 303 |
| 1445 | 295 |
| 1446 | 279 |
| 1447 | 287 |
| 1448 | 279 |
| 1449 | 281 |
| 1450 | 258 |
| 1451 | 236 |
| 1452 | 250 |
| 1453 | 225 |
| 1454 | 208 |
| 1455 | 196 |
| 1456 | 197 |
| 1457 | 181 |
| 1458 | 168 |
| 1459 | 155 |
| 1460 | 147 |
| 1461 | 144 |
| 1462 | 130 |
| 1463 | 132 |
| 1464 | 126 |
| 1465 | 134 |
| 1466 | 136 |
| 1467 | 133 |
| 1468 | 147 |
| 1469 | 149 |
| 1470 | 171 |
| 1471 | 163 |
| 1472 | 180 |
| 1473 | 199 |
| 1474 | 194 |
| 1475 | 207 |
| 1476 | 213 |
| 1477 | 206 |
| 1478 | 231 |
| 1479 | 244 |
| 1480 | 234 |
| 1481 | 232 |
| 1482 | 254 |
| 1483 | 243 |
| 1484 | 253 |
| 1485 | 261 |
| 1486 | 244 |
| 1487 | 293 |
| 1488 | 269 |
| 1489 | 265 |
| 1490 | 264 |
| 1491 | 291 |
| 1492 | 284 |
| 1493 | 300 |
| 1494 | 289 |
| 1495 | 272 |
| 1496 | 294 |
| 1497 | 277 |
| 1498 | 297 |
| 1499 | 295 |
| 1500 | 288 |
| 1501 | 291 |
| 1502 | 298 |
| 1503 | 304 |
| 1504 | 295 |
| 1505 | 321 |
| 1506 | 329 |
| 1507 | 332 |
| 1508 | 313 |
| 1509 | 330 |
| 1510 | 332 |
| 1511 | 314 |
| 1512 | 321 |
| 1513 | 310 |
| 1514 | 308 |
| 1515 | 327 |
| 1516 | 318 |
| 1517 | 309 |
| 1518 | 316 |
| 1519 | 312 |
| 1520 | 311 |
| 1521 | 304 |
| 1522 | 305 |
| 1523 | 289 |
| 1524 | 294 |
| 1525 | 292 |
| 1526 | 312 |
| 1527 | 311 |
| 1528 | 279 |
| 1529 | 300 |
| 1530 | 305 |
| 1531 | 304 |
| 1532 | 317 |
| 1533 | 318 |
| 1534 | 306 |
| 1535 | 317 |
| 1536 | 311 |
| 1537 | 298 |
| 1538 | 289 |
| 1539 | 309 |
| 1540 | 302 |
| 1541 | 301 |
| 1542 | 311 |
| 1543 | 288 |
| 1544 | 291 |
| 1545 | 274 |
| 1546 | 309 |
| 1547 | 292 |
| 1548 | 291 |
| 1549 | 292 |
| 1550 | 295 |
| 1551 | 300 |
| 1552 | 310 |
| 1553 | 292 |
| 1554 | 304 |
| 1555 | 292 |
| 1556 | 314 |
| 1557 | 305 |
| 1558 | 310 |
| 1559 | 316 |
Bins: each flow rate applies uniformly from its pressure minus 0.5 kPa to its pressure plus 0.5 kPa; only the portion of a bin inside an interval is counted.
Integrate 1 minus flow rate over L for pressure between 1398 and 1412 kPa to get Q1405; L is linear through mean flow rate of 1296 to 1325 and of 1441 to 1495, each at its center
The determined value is -4.2 kPa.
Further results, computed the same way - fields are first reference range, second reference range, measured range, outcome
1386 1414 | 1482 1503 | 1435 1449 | 0.7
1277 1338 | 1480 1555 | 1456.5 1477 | 9.4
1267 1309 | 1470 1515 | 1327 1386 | -4.8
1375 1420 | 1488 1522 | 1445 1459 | 3.8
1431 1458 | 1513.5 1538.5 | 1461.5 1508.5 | 8.2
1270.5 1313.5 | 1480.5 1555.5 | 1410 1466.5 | 5.9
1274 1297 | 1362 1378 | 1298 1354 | 3.5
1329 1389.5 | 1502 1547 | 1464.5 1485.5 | 7.4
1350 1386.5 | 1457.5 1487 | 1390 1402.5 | -1.8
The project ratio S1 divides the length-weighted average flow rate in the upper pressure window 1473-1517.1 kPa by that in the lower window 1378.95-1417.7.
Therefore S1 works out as 0.83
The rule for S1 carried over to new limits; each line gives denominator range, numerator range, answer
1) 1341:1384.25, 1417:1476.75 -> 0.77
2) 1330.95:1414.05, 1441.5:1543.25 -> 0.82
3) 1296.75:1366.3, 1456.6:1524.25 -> 0.84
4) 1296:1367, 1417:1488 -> 0.82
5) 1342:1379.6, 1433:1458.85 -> 0.85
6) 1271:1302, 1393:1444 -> 1.09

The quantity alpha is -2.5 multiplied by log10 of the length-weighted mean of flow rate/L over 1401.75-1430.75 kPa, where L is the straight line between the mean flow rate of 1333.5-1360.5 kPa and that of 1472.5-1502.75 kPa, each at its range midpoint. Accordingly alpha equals -0.18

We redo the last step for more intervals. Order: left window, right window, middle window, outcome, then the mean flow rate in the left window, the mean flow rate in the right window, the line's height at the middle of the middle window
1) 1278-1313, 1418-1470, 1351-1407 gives -0.22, 303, 250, 273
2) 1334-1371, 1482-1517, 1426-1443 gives -0.03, 296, 294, 295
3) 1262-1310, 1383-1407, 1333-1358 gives 0.15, 292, 341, 319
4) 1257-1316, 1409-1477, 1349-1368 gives -0.11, 293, 254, 275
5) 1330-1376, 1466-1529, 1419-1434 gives -0.07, 303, 270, 286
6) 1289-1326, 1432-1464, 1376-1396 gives -0.24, 312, 247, 275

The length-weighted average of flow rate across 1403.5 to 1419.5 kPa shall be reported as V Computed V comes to 331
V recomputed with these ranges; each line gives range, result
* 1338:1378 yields 308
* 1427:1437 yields 306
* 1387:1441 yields 321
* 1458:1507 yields 231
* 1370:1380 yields 355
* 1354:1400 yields 336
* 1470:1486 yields 220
